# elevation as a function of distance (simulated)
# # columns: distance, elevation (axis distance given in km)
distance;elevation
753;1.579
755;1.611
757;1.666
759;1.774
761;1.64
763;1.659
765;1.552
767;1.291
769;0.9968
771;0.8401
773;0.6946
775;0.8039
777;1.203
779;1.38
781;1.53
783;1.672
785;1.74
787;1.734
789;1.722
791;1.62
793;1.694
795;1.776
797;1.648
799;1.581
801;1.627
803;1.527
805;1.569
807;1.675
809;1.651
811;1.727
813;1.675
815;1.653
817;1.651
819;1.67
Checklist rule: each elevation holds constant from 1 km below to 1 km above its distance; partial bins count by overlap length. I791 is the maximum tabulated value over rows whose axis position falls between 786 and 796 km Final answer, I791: 1.776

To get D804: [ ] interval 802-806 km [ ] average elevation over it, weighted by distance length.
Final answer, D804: 1.55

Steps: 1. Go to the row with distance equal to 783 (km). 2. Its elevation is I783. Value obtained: 1.672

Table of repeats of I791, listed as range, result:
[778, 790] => 1.74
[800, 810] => 1.675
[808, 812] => 1.727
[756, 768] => 1.774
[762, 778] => 1.659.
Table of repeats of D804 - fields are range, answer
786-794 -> 1.69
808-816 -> 1.68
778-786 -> 1.58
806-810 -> 1.66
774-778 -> 1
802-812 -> 1.63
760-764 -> 1.65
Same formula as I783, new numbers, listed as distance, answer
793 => 1.694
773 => 0.6946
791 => 1.62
